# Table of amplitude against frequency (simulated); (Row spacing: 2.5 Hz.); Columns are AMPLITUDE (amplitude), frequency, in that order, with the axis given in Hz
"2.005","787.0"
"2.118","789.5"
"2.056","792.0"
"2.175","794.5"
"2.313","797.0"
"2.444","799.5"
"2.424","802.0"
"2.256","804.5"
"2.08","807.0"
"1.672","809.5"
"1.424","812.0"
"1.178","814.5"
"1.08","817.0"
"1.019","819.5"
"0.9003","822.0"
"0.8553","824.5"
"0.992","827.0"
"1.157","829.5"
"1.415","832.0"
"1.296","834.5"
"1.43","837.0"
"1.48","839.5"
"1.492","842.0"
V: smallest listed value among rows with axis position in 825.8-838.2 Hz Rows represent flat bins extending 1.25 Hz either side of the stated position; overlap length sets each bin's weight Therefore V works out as 0.992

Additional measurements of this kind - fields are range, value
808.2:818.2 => 1.08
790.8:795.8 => 2.056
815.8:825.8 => 0.8553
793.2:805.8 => 2.175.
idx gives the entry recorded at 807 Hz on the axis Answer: 2.08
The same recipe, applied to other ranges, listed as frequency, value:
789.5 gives 2.118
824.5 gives 0.8553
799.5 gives 2.444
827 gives 0.992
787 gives 2.005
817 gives 1.08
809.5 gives 1.672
